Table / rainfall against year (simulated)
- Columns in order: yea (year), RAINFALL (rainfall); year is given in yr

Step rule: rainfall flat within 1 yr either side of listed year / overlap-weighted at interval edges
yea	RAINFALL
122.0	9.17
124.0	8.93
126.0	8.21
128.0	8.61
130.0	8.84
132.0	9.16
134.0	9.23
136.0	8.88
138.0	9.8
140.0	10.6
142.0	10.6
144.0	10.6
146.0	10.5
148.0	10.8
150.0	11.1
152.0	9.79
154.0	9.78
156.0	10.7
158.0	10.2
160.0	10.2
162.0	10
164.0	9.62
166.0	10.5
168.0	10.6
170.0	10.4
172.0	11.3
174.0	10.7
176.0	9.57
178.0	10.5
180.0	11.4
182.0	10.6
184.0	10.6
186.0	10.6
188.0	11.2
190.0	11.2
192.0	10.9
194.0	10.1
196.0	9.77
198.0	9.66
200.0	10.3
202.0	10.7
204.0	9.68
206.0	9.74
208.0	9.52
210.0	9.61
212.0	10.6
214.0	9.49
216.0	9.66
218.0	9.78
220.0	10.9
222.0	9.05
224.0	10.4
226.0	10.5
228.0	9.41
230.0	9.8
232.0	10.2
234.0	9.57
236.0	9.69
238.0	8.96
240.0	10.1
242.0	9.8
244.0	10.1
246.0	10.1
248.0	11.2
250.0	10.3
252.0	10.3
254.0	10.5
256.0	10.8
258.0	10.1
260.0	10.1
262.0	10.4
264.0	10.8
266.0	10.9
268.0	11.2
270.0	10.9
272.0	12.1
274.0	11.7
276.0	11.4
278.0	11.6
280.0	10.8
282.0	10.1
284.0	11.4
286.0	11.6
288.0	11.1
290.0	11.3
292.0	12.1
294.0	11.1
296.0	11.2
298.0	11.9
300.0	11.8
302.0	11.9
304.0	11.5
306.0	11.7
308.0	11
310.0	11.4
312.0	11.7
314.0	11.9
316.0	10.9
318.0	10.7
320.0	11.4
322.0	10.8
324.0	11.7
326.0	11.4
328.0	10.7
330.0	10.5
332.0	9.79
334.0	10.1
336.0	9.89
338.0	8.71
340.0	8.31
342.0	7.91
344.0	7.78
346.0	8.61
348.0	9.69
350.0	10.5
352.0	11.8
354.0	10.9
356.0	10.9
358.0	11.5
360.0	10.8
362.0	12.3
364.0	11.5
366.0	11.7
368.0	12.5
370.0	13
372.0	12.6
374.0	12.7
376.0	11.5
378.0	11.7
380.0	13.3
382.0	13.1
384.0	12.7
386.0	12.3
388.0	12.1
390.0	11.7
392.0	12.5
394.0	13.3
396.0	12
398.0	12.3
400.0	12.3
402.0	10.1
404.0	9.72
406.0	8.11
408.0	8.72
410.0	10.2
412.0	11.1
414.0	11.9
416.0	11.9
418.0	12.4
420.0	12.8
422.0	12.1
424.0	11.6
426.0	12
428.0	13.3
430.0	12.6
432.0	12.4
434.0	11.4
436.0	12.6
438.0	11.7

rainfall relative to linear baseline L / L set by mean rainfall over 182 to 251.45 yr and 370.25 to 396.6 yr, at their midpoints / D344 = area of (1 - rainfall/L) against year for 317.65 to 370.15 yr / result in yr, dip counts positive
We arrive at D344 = 6.0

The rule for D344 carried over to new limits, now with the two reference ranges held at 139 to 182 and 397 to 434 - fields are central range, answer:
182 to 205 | 0.3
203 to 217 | 1.2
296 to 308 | -0.7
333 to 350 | 3.3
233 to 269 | 1.7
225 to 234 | 0.7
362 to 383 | -2.1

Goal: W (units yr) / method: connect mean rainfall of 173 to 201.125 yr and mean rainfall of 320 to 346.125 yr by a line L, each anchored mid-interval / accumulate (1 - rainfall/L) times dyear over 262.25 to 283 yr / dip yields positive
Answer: -2.1 yr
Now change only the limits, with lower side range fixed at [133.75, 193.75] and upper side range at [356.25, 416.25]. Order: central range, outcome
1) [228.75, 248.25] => 1.72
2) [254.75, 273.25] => 0.30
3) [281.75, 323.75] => -0.63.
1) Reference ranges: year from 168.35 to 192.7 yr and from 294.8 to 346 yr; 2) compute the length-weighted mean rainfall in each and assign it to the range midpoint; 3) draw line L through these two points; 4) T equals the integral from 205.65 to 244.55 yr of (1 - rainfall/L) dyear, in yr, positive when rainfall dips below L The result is 3.1 yr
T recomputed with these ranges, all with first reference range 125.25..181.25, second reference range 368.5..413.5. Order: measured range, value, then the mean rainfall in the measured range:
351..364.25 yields 0.1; 11.4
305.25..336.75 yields 0.7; 11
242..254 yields 0.4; 10.4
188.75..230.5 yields 1.7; 10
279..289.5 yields 0.0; 11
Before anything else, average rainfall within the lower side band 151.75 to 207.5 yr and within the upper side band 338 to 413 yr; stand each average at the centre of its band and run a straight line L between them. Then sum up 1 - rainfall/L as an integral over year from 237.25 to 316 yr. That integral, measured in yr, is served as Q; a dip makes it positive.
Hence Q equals -1.8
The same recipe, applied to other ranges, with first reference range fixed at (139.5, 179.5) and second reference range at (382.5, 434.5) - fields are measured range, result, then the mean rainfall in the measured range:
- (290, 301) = -0.5 yr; 11.6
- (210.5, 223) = 0.9 yr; 9.9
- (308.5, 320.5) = -0.1 yr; 11.3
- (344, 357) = 1.4 yr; 10.2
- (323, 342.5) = 2.3 yr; 9.95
